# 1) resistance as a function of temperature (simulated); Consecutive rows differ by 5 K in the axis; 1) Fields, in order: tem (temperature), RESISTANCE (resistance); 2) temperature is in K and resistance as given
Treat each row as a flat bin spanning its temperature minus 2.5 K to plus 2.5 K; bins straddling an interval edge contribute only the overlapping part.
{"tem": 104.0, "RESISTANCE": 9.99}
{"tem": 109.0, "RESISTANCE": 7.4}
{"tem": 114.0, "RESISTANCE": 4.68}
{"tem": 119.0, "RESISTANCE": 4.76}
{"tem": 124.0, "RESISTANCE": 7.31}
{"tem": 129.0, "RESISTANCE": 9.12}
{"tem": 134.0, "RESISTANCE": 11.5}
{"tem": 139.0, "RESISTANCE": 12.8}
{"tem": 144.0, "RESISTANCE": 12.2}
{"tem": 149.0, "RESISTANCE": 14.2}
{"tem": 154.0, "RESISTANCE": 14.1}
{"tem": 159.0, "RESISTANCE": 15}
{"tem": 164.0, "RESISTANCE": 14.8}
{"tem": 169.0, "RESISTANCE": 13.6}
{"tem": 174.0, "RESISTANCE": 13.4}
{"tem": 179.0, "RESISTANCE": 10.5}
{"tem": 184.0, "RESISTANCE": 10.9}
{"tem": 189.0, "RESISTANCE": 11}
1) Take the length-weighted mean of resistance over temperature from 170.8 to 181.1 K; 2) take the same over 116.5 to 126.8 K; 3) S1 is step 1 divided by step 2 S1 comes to 1.98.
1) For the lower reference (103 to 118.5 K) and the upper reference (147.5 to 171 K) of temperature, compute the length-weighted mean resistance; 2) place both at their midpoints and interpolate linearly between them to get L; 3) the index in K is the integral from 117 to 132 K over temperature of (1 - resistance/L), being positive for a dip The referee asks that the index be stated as 2.9 K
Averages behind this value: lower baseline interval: 6.77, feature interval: 7.29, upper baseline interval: 14.4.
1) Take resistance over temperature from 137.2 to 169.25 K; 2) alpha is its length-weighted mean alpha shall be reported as 13.9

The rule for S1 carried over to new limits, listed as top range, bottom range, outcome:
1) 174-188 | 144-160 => 0.80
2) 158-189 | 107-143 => 1.52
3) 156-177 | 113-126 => 2.51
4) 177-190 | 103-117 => 1.55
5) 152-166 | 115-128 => 2.35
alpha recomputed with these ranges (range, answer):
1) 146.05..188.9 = 13.2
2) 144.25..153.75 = 13.7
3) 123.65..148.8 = 11.2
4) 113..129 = 6.22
